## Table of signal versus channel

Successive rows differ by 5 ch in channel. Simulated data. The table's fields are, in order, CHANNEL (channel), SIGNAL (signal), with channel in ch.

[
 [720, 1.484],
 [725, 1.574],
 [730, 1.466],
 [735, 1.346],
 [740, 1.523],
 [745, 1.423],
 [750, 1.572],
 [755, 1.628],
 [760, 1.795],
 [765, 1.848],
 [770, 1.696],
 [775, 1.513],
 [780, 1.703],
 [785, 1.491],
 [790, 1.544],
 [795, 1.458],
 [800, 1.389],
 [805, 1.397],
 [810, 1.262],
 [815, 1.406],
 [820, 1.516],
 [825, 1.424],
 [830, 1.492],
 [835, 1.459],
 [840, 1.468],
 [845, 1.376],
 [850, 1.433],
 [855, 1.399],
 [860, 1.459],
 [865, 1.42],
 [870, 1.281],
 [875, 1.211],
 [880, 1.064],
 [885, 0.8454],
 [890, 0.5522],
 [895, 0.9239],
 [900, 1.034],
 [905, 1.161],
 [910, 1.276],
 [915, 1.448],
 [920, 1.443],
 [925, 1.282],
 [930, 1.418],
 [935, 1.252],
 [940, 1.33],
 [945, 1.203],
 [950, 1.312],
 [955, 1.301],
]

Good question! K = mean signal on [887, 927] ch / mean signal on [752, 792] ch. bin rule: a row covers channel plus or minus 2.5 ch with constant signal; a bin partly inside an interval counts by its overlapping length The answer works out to 0.7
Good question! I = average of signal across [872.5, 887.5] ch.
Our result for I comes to 1.04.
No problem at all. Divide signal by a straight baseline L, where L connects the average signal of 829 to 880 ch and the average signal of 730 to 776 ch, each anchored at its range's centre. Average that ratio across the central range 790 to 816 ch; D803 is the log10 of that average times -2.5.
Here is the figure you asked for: 0.07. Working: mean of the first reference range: 1.59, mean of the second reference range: 1.38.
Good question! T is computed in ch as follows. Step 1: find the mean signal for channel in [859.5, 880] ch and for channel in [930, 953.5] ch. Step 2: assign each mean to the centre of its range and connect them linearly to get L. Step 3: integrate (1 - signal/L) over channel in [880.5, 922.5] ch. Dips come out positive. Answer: 6.8 ch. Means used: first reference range 1.3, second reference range 1.29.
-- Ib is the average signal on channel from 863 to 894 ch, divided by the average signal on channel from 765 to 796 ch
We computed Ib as 0.66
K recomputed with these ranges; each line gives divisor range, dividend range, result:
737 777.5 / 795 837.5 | 0.88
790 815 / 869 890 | 0.73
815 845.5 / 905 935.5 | 0.92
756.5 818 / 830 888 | 0.85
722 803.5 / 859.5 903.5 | 0.69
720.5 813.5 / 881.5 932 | 0.74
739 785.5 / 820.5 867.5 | 0.88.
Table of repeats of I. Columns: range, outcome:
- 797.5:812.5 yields 1.35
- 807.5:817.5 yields 1.33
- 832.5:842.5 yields 1.46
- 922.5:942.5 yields 1.32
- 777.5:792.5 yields 1.58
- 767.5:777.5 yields 1.6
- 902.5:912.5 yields 1.22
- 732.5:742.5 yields 1.43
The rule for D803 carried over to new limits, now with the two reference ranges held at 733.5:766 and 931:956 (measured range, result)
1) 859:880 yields 0.08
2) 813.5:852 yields 0.01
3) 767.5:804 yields 0.00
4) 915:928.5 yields -0.05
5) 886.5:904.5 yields 0.48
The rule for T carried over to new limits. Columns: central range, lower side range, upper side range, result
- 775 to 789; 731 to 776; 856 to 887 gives -0.67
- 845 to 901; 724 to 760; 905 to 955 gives 9.04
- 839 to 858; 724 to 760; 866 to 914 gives -3.57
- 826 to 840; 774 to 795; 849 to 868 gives 0.00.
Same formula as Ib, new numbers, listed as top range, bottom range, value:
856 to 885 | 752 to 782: 0.74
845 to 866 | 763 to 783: 0.85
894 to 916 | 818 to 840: 0.79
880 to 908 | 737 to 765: 0.58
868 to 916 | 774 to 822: 0.73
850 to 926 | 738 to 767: 0.73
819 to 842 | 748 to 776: 0.87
